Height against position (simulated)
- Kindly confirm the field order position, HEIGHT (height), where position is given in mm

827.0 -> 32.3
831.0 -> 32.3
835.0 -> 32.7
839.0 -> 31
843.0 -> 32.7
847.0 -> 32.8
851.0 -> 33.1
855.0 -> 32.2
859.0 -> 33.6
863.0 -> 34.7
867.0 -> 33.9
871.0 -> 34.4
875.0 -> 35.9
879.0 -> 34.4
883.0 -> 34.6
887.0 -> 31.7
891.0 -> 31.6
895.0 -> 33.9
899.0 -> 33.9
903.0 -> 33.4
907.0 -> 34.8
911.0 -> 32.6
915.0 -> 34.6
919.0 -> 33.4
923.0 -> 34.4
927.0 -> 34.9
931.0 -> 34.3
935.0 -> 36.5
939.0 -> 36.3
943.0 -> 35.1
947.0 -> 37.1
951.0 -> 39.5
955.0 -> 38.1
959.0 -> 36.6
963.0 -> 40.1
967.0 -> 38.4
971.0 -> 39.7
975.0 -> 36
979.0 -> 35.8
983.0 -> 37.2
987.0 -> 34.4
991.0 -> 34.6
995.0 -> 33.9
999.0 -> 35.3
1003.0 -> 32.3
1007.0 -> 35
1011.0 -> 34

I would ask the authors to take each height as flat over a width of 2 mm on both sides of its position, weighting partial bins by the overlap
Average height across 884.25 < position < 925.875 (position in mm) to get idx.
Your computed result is 33.5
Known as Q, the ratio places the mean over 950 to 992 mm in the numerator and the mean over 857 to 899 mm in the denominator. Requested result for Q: 1.1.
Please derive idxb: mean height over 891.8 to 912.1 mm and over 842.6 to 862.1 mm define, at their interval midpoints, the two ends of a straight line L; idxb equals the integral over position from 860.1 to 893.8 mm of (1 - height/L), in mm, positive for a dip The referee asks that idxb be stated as -0.6 mm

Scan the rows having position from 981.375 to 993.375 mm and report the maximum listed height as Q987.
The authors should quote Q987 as 37.2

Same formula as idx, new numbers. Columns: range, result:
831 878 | 33.3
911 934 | 34.3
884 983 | 35.6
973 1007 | 34.9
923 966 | 36.8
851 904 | 33.7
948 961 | 38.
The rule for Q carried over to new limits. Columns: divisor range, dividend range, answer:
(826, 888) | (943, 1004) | 1.10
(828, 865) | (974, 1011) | 1.06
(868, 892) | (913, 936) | 1.02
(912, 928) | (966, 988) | 1.08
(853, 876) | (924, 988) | 1.08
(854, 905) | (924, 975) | 1.10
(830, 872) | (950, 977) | 1.16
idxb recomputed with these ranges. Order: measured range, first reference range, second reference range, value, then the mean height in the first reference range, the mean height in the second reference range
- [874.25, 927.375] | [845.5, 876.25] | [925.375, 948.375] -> 1.52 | 33.8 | 35.7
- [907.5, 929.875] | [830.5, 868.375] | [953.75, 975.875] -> 1.28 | 32.9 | 38.3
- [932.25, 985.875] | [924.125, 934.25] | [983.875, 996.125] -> -4.04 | 34.8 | 34.6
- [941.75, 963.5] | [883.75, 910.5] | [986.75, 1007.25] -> -2.52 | 33.2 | 34.2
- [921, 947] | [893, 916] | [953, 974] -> 0.55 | 33.8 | 38.5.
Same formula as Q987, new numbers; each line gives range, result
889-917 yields 34.8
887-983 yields 40.1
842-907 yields 35.9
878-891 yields 34.6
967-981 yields 39.7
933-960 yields 39.5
